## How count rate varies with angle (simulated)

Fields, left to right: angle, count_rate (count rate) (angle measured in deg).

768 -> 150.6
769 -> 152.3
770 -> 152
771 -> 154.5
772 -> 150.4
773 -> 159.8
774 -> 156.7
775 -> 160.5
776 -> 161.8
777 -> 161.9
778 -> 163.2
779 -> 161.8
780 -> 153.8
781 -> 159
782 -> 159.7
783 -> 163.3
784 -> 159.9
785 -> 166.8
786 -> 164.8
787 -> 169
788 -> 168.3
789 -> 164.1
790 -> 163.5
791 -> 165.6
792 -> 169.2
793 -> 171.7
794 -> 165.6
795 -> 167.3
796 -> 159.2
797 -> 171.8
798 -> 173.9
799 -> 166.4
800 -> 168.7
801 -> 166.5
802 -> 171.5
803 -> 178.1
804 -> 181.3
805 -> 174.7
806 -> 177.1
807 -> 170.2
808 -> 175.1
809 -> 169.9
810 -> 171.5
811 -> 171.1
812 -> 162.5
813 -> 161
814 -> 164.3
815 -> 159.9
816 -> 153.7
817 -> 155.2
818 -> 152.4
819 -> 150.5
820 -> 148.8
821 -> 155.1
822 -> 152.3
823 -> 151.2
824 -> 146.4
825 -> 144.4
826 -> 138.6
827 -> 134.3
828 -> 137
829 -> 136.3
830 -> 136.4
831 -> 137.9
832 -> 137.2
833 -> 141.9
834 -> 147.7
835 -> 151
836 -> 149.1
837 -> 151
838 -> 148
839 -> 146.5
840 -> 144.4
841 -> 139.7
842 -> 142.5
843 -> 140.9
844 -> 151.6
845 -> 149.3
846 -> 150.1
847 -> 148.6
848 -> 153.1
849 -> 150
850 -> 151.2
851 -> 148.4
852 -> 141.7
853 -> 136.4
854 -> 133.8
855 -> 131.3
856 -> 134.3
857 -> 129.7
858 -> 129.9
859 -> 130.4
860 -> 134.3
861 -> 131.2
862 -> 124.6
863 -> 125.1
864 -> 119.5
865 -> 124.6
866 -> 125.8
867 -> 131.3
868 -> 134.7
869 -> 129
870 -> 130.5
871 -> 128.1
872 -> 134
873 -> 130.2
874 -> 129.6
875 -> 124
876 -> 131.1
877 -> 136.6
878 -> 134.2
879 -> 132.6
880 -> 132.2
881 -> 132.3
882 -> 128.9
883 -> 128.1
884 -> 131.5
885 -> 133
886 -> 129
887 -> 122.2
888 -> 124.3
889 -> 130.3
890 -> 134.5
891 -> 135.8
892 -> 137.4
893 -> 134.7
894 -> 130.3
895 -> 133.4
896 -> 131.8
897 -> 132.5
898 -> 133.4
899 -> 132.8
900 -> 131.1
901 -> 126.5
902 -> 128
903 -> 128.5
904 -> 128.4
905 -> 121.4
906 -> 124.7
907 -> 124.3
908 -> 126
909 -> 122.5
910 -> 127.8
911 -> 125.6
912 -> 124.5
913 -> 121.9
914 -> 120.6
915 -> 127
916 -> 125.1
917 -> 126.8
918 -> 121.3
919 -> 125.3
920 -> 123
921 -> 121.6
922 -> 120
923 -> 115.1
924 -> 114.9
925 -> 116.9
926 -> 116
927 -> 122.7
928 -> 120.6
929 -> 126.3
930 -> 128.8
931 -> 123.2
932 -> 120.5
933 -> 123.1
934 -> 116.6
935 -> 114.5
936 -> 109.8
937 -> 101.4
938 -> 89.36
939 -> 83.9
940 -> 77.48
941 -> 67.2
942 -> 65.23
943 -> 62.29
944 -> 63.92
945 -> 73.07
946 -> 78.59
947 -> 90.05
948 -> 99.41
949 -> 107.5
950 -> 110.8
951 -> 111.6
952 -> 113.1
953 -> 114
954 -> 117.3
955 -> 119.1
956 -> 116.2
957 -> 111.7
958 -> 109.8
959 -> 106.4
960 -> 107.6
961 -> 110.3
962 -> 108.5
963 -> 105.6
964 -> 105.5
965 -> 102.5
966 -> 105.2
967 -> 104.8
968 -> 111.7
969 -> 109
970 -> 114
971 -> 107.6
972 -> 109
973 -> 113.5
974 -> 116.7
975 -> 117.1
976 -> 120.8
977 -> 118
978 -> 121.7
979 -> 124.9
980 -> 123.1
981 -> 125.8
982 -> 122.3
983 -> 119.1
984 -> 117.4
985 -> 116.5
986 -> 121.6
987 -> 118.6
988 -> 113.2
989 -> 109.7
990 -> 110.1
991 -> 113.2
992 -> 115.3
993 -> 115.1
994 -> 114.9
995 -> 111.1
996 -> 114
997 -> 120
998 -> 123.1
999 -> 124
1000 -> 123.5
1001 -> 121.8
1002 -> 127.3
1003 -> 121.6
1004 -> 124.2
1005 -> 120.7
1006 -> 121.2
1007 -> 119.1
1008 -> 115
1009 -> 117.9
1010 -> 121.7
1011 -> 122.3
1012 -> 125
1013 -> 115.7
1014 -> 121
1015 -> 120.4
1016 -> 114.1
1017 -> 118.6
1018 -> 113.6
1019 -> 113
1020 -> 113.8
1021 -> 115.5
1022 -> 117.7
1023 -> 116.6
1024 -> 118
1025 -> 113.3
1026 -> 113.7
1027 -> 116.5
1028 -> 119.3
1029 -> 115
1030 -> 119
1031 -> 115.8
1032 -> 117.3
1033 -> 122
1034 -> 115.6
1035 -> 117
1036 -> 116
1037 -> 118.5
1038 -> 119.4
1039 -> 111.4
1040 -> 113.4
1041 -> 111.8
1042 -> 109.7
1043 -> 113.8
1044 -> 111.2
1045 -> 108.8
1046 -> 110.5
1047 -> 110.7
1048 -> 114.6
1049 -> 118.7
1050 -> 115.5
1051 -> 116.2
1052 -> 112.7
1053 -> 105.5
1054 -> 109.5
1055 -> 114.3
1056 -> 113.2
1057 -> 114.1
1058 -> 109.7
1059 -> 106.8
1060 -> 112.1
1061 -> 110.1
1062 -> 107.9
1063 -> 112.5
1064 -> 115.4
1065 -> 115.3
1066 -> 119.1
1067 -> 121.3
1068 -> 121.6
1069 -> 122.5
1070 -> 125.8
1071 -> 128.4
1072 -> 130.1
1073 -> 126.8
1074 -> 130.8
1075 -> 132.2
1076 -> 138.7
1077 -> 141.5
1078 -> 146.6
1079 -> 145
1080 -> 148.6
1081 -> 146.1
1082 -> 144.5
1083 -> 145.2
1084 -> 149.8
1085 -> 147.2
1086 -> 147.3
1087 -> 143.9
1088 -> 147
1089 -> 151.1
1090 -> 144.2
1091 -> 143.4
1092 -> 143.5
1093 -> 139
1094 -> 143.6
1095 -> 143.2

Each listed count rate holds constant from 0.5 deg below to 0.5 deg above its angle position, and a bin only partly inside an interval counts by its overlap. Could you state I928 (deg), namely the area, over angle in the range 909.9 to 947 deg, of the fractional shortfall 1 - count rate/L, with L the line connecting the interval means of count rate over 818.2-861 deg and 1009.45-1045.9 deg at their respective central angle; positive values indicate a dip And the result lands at 6.2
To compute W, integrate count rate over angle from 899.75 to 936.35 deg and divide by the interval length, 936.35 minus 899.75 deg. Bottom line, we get 123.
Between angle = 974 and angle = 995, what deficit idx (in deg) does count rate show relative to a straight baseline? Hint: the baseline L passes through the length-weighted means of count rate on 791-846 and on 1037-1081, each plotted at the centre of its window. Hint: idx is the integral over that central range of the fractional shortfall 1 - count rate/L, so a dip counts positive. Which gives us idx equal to 2.11 deg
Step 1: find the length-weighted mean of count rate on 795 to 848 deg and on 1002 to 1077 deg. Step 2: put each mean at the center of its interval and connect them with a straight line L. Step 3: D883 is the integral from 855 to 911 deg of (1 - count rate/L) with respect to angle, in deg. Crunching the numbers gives 5.7 deg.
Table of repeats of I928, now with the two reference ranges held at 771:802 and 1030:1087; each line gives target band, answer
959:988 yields 4.5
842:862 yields 1.7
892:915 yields 2.8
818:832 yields 1.2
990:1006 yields 1.5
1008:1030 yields 1.9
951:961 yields 1.8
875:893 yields 2.1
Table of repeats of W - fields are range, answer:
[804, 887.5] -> 143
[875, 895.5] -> 131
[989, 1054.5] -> 116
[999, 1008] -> 122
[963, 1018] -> 117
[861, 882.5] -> 130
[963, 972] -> 108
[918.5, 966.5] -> 106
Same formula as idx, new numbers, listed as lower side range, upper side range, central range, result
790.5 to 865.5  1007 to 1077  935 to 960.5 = 6.8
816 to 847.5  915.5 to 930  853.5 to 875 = 1.2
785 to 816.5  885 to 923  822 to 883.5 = 4.2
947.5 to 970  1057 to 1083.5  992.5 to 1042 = 0.3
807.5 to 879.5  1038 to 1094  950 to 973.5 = 4.1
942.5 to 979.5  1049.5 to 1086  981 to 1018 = -1.8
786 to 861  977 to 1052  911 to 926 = 1.5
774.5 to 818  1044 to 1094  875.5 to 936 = 9.6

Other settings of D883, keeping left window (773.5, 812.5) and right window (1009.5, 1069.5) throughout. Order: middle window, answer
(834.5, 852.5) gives 1.0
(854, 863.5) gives 1.4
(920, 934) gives 1.8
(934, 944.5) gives 3.9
